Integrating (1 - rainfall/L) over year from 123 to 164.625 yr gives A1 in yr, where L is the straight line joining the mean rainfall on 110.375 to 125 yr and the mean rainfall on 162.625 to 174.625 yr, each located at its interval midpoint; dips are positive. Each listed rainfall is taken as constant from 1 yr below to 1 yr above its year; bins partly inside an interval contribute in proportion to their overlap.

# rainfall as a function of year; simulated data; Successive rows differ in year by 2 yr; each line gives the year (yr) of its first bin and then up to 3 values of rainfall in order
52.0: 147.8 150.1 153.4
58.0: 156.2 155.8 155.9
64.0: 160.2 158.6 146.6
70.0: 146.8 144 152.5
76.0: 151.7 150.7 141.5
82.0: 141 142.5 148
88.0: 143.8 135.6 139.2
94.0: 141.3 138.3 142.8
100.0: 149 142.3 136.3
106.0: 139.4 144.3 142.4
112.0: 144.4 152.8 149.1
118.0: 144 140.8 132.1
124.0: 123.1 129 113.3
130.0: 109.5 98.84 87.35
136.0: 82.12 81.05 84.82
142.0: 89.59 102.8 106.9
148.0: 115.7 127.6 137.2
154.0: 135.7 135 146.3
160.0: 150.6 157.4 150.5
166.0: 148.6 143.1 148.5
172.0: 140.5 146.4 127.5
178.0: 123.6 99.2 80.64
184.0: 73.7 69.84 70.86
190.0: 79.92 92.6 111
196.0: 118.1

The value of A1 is 7.8 yr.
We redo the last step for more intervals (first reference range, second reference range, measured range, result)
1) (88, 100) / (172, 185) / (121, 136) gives 2.0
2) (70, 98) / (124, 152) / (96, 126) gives -4.2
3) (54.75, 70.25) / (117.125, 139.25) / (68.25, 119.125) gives -3.9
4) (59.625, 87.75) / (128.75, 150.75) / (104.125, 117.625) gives -2.7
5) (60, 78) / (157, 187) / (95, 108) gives 0.2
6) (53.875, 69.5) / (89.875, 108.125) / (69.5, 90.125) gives 0.3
